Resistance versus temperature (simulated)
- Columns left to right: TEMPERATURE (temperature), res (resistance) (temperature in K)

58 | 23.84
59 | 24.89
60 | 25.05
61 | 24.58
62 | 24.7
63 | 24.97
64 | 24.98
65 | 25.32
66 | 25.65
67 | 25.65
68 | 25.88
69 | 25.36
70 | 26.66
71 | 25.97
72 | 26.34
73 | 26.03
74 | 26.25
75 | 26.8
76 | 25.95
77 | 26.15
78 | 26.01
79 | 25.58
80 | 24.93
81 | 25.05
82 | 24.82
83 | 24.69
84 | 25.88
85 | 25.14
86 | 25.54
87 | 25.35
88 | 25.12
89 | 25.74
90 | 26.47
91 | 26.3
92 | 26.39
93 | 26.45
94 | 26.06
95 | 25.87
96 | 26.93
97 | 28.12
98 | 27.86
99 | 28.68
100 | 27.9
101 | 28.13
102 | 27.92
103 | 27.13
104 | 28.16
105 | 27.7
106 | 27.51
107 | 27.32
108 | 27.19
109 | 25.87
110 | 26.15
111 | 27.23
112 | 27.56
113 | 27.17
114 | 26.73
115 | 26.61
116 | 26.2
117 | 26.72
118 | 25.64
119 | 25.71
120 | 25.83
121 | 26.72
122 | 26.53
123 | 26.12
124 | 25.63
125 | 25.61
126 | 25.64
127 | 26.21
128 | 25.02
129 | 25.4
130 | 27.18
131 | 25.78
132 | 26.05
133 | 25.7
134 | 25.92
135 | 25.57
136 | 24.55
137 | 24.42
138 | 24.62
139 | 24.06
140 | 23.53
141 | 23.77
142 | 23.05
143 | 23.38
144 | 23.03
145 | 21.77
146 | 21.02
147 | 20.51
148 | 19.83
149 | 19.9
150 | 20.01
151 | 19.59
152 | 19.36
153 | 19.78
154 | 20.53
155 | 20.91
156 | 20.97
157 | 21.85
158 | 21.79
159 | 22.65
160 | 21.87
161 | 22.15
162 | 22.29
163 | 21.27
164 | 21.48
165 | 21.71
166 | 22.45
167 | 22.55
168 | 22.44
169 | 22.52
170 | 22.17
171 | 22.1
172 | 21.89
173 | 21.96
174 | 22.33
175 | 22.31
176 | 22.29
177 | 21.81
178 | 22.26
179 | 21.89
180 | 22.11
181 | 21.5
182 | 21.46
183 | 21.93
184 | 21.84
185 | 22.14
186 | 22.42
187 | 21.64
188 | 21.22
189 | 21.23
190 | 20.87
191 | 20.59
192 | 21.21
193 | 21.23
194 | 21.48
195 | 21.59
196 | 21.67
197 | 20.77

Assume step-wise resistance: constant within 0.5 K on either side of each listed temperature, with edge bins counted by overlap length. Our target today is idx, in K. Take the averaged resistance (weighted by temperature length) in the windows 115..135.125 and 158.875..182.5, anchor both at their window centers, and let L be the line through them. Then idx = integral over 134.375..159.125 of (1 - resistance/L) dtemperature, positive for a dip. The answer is 2.16 K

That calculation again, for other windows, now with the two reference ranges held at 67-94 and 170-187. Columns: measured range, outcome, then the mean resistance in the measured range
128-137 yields -0.7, 25.7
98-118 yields -2.0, 27.2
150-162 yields 1.0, 21.1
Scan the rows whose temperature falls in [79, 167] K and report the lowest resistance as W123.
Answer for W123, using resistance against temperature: 19.36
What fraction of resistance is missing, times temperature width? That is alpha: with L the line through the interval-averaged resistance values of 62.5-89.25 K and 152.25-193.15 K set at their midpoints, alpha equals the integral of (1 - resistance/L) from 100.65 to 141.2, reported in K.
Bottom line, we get -4.0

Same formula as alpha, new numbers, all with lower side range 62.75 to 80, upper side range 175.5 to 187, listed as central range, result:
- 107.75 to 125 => -1.5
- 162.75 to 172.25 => 0.2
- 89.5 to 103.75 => -1.3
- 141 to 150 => 0.6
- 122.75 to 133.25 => -0.9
